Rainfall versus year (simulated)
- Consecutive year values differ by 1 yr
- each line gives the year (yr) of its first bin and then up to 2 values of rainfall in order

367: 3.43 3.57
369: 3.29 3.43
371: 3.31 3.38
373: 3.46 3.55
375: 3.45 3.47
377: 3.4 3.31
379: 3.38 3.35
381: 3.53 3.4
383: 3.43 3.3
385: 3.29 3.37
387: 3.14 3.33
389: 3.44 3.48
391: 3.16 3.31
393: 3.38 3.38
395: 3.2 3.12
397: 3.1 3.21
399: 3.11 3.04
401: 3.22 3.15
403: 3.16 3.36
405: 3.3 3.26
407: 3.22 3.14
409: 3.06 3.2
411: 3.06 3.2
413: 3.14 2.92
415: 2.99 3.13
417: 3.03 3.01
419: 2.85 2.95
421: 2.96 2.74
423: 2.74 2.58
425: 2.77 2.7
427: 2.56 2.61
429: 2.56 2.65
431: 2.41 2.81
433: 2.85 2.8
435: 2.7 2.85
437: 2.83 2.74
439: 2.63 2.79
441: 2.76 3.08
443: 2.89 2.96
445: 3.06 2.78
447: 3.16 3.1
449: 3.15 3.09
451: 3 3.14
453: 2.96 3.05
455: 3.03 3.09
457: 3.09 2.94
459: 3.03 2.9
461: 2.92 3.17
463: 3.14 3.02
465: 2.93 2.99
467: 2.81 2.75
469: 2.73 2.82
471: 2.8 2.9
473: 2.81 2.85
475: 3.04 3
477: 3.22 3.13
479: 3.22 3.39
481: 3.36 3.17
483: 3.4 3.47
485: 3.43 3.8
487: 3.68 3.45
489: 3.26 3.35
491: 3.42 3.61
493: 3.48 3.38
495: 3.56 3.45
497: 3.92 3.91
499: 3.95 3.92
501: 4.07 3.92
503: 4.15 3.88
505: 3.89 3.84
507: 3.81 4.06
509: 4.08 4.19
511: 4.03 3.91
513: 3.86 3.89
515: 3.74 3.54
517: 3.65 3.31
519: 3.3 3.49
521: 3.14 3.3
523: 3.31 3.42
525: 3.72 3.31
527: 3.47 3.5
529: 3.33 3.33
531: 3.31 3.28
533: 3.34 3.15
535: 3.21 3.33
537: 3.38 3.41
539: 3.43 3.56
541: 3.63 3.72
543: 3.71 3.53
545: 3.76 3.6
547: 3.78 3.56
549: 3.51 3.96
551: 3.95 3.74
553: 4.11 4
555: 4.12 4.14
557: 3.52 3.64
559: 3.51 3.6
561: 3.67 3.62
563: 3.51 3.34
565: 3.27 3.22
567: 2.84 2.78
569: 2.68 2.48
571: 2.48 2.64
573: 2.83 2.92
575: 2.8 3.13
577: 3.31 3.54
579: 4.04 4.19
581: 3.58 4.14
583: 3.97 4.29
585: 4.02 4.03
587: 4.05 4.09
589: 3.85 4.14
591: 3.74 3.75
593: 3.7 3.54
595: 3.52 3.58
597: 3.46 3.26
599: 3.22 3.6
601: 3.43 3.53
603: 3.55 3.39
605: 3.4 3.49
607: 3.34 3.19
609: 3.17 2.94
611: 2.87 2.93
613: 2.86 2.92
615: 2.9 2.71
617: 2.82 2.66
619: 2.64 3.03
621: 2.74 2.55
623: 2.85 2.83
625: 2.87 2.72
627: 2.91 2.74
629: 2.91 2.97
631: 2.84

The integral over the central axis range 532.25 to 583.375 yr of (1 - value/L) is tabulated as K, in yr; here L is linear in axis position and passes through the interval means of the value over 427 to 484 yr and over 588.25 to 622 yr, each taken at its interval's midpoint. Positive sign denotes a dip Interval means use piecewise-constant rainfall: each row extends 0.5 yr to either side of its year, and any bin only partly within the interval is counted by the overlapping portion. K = -4.9 yr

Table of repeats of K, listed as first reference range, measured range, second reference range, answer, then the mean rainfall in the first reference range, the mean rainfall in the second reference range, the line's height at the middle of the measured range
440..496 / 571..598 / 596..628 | -4.8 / 3.12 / 3.06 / 3.07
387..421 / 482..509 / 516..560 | -2.1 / 3.17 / 3.55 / 3.43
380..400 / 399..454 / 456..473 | 3.1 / 3.29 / 2.93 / 3.12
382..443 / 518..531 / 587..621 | -0.8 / 3.02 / 3.31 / 3.19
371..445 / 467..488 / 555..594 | 0.7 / 3.08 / 3.51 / 3.26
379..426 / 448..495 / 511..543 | 2.7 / 3.15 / 3.47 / 3.33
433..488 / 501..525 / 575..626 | -4.4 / 3.03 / 3.37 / 3.16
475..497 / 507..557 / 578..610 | -1.5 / 3.4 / 3.67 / 3.51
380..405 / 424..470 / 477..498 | 6.7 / 3.28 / 3.45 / 3.38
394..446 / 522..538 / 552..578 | -0.7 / 2.95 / 3.3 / 3.21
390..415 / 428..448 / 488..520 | 3.4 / 3.19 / 3.74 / 3.38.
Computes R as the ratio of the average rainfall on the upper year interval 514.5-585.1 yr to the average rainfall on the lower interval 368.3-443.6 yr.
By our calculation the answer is 1.1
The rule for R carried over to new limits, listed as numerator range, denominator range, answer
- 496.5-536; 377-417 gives 1.13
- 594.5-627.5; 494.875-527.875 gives 0.83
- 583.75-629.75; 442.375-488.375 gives 1.06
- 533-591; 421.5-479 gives 1.23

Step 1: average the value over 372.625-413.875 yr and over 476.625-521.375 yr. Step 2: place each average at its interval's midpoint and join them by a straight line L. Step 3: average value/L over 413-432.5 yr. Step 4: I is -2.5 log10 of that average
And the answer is 0.20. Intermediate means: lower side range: 3.28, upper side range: 3.64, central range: 2.8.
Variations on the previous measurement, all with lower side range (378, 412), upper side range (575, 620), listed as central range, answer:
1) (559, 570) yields 0.06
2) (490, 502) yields -0.10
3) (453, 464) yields 0.10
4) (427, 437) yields 0.22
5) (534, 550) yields -0.04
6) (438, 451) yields 0.12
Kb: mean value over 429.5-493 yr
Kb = 3.04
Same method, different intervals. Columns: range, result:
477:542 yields 3.56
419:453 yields 2.83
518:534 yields 3.36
